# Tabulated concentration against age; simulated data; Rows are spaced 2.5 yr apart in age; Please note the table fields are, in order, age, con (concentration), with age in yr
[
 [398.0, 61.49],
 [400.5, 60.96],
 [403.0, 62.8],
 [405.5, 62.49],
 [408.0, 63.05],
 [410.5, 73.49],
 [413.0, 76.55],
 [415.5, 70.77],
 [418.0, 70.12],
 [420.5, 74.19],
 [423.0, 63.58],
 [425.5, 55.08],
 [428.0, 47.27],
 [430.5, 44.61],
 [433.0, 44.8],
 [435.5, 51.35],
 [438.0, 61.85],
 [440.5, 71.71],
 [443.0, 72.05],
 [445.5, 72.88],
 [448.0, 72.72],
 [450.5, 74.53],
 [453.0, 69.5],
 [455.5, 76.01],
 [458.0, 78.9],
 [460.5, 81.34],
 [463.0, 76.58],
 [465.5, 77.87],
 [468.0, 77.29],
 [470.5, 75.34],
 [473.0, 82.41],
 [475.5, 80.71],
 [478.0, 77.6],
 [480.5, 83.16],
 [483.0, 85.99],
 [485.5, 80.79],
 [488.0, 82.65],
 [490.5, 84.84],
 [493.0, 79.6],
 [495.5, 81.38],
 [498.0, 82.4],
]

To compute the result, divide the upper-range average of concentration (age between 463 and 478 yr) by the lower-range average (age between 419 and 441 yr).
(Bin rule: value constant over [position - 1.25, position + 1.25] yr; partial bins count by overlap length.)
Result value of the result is 1.38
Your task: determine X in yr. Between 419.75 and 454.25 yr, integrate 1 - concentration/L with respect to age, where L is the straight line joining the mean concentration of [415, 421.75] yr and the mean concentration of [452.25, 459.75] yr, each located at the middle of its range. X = 5.3 yr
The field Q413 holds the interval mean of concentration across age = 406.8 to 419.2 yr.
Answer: 70.8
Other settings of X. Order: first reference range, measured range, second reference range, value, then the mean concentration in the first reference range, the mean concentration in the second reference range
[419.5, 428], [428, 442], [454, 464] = 2.6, 61.5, 78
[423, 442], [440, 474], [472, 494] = -4.0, 54.7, 82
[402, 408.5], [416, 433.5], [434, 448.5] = 1.7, 62.7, 66.4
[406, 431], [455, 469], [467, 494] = -0.4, 64.4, 81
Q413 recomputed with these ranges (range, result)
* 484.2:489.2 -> 81.8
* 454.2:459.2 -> 77.4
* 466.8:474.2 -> 78.3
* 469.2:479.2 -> 79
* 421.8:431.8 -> 52.5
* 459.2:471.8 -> 77.7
